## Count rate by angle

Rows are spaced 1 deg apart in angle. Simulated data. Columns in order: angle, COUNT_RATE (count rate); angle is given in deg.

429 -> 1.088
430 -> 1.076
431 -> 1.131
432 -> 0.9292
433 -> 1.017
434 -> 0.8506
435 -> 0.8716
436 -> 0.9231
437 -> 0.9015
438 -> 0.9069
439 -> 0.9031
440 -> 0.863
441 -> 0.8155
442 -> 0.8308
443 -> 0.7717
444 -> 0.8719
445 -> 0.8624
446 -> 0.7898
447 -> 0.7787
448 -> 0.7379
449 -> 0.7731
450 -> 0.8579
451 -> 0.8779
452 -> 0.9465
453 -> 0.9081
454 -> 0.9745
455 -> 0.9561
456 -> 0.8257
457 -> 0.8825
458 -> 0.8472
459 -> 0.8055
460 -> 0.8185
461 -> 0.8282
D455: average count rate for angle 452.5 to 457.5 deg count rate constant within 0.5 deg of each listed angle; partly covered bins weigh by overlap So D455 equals 0.909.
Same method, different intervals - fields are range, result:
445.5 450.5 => 0.787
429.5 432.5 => 1.05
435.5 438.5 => 0.91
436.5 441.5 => 0.878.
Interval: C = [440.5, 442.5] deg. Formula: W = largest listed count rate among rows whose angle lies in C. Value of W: 0.8308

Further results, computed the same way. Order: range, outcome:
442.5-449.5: 0.8719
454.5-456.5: 0.9561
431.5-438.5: 1.017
